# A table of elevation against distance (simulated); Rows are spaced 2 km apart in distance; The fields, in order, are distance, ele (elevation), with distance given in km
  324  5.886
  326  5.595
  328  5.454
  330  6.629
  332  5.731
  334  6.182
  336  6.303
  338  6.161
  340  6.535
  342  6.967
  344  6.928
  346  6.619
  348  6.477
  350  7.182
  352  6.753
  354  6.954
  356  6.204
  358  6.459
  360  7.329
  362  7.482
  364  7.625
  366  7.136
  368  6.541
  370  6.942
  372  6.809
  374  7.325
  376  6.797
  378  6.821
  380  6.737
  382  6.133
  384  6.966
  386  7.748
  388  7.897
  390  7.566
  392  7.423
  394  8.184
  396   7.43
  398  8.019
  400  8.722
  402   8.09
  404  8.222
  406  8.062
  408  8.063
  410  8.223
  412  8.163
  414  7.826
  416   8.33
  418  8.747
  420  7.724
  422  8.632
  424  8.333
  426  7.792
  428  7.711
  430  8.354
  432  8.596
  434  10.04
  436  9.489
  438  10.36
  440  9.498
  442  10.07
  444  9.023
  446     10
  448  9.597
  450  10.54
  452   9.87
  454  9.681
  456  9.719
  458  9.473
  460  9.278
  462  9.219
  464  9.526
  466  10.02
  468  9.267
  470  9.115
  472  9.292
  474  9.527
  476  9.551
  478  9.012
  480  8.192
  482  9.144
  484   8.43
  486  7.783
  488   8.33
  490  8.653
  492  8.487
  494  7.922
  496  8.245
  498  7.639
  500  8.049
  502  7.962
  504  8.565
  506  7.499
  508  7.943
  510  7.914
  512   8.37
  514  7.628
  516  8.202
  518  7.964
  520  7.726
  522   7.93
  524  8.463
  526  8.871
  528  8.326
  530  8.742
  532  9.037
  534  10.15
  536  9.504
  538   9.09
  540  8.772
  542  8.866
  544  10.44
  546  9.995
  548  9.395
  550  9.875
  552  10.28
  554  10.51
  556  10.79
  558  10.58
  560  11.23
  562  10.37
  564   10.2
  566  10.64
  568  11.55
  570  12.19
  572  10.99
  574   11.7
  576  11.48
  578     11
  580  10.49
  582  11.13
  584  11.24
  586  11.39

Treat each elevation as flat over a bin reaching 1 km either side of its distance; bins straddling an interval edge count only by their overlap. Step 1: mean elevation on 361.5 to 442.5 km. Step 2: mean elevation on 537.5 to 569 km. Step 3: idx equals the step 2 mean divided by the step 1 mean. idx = 1.28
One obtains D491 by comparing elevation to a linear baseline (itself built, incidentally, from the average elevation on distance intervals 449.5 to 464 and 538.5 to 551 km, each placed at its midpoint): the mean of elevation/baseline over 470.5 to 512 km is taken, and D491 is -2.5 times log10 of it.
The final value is 0.14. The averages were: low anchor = 9.64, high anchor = 9.54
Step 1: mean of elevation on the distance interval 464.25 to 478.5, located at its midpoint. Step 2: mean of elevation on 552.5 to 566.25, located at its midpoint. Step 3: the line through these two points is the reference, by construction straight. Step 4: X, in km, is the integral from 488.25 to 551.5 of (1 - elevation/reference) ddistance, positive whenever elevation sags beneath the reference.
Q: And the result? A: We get 9.3 km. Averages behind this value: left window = 9.42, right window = 10.6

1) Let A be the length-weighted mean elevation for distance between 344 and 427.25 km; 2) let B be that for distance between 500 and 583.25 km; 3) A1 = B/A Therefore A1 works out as 1.28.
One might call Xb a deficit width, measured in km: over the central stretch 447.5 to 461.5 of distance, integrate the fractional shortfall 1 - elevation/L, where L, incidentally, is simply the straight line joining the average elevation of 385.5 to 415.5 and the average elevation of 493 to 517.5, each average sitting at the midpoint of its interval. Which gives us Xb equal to -3.04 km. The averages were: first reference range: 7.99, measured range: 9.72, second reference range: 7.99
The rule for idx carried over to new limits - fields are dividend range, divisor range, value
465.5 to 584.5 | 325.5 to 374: 1.40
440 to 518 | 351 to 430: 1.17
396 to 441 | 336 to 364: 1.25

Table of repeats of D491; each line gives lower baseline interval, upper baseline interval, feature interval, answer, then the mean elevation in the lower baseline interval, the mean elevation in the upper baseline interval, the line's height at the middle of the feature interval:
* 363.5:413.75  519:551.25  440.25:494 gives -0.11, 7.51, 9.08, 8.35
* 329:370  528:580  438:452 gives -0.17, 6.72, 10.3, 8.37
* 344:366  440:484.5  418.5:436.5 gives 0.02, 6.92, 9.45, 8.63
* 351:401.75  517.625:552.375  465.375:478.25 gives -0.13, 7.21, 9.08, 8.33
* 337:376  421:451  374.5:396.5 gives 0.07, 6.86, 9.2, 7.72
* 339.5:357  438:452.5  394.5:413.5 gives 0.05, 6.74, 9.84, 8.52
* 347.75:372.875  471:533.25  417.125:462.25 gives -0.19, 6.93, 8.37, 7.74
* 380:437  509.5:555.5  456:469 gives -0.12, 8.07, 8.99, 8.47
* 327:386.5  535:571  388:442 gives -0.08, 6.72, 10.2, 7.77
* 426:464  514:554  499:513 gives 0.14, 9.43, 9.03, 9.16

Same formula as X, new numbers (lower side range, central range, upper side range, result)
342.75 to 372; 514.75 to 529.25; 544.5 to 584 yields 2.57 km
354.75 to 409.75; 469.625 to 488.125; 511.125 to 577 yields -0.21 km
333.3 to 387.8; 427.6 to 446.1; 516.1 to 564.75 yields -3.24 km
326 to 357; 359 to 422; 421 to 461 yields 2.00 km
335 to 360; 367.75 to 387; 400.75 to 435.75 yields 1.21 km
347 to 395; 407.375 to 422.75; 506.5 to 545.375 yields -1.44 km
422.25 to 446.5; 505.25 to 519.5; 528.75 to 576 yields 2.76 km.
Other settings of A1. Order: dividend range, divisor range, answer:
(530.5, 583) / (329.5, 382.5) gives 1.54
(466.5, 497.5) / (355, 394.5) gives 1.23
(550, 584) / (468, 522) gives 1.31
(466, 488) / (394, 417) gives 1.10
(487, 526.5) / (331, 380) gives 1.20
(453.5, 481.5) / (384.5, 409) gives 1.18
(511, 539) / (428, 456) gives 0.90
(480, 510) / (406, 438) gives 0.97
